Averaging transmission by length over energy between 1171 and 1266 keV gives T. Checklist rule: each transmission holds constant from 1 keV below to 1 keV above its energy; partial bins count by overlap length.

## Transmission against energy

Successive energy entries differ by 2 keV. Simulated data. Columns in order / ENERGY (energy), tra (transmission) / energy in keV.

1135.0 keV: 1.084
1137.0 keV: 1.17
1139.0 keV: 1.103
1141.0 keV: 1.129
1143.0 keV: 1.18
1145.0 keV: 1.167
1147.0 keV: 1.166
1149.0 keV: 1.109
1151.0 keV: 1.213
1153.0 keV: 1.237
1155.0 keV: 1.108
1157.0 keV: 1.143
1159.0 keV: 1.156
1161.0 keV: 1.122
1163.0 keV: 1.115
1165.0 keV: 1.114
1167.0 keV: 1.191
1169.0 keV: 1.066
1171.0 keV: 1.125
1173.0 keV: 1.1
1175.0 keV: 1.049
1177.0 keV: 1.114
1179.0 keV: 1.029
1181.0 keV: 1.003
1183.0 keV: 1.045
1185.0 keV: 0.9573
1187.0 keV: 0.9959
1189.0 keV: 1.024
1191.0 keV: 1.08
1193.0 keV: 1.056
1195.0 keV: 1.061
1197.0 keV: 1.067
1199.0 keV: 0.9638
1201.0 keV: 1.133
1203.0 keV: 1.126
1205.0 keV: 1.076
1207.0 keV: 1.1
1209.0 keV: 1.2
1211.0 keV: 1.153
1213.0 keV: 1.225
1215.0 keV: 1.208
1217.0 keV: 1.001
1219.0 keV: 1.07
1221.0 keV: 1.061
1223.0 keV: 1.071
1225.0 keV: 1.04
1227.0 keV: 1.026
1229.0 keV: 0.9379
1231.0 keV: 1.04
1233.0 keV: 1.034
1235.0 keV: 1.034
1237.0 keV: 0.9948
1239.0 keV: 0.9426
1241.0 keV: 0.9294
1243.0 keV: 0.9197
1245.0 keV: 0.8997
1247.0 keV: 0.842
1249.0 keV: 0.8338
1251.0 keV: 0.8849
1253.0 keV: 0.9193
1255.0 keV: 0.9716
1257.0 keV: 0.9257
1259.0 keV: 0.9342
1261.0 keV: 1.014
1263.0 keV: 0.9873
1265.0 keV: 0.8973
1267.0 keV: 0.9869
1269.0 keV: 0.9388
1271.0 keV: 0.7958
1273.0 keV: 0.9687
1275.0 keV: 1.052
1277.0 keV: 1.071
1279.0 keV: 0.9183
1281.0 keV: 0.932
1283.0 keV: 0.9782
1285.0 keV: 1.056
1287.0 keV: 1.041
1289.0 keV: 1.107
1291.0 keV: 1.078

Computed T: 1.02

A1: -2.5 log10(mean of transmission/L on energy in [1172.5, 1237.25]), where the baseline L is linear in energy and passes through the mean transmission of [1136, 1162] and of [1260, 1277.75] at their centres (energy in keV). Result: 0.00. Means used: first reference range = 1.15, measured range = 1.06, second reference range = 0.967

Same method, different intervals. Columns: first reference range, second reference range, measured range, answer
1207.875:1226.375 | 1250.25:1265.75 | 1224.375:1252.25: 0.080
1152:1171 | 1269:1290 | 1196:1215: -0.038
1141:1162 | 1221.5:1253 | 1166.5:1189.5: 0.043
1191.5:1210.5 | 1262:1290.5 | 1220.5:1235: 0.023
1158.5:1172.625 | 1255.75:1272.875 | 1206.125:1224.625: -0.089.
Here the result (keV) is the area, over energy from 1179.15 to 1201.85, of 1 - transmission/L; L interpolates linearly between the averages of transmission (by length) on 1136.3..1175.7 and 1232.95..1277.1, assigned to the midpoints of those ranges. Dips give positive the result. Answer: 0.76 keV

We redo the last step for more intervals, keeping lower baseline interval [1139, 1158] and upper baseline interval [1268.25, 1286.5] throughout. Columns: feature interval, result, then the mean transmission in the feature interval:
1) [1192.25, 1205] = 0.19 keV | 1.07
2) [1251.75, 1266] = 0.69 keV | 0.949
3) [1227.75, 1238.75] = 0.32 keV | 1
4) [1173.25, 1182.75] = 0.54 keV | 1.05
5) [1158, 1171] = 0.09 keV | 1.13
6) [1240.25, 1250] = 1.28 keV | 0.884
